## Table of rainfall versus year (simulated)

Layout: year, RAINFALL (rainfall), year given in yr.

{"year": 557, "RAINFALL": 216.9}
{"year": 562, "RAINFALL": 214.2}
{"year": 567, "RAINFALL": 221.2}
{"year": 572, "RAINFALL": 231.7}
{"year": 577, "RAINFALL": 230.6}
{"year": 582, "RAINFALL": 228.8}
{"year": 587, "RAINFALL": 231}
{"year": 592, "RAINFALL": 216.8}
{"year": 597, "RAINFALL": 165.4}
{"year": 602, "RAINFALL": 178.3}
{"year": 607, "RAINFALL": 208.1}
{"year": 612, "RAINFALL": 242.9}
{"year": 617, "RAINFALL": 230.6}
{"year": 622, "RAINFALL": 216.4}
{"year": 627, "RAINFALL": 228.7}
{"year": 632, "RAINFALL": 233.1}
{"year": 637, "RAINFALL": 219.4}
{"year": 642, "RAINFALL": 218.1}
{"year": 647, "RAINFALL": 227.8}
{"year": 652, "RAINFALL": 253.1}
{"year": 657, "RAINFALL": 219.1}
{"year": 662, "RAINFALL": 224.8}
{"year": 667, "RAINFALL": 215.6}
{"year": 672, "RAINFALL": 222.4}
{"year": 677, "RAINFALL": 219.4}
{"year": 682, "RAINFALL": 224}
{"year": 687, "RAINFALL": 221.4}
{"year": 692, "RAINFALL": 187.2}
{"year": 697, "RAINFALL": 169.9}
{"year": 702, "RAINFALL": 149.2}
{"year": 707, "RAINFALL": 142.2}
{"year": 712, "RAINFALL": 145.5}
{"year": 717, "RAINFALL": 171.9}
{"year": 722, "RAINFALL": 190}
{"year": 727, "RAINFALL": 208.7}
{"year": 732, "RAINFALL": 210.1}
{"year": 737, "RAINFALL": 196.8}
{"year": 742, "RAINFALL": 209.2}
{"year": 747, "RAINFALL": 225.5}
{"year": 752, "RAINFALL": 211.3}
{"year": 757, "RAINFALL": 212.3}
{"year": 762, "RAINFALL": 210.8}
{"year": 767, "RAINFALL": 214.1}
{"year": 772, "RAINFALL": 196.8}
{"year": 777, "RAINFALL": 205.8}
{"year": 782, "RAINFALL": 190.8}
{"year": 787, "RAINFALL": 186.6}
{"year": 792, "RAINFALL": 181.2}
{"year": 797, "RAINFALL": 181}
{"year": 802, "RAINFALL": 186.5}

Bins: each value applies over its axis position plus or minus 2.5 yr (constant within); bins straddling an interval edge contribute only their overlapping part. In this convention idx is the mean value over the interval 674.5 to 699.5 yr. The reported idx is 204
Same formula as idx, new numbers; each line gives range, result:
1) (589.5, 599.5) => 191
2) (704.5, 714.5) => 144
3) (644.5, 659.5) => 233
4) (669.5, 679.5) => 221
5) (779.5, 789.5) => 189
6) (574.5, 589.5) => 230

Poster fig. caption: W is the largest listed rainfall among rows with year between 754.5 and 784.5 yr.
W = 214.1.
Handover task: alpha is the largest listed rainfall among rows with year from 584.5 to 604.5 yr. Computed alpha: 231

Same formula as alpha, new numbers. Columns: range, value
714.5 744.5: 210.1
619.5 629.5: 228.7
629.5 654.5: 253.1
